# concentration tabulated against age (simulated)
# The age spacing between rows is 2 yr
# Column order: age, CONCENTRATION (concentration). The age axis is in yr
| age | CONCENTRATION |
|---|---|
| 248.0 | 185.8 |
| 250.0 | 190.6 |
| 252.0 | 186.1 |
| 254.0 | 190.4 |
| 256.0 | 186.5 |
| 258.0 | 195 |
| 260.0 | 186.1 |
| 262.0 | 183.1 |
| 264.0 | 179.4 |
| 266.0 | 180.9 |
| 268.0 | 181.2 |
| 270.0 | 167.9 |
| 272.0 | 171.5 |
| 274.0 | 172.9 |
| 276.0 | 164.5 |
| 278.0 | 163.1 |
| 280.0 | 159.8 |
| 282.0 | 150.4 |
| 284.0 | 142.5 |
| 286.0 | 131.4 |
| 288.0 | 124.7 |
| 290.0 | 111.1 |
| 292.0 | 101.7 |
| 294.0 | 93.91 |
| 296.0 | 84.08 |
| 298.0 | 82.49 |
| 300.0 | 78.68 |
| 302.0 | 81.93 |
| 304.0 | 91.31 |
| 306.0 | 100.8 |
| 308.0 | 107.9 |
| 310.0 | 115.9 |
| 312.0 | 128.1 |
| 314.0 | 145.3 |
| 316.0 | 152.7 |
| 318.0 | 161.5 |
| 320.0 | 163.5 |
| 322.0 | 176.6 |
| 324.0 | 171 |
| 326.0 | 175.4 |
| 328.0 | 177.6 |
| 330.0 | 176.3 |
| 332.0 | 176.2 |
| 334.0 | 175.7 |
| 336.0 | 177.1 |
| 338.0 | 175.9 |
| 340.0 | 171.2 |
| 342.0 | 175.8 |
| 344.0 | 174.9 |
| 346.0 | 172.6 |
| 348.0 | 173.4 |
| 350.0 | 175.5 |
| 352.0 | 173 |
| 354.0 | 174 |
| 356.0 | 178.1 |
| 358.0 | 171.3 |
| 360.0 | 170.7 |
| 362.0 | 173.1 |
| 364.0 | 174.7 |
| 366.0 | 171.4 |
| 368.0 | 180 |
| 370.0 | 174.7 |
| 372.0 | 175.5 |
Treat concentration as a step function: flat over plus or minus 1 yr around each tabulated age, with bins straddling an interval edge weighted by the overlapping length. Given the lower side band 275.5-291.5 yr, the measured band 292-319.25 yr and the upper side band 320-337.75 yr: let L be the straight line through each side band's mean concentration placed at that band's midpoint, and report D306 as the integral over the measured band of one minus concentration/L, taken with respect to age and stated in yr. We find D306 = 8.42 yr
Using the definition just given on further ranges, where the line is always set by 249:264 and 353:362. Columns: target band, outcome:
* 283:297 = 5.4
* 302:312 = 4.2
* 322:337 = 0.1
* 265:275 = 0.6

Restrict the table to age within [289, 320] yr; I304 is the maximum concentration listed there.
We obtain 163.5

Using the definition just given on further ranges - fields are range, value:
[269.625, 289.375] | 172.9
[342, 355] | 175.8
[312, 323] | 176.6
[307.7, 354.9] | 177.6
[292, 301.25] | 101.7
